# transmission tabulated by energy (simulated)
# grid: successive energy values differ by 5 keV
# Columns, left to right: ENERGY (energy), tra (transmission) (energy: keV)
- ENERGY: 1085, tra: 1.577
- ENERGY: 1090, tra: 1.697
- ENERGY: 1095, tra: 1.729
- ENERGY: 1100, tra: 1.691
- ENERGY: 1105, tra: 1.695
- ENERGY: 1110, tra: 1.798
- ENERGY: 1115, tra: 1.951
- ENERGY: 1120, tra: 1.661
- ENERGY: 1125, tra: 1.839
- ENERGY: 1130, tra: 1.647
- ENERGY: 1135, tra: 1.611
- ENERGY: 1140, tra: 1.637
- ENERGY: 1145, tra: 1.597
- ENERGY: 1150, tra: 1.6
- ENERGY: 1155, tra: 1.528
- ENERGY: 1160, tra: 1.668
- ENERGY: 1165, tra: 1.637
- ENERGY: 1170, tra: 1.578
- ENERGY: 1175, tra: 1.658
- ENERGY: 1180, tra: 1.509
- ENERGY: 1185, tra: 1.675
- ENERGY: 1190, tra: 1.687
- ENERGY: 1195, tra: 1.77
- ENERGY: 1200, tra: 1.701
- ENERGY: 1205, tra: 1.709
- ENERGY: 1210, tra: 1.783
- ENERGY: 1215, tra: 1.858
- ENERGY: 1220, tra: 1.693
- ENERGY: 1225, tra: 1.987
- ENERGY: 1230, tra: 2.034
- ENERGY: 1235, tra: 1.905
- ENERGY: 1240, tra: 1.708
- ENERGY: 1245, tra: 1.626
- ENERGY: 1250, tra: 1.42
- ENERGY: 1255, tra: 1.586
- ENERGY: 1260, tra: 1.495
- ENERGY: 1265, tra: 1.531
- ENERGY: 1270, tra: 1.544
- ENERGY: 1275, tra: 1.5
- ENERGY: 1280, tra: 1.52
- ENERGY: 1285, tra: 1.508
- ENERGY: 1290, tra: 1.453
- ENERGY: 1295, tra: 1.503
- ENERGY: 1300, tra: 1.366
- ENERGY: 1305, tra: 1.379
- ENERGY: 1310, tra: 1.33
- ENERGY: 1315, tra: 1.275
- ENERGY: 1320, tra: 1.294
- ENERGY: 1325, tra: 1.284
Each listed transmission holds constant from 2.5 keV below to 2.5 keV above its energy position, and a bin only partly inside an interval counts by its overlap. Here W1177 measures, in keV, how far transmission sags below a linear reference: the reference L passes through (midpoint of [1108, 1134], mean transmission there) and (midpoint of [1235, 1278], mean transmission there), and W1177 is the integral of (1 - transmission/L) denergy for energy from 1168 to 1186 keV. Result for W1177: 0.9 keV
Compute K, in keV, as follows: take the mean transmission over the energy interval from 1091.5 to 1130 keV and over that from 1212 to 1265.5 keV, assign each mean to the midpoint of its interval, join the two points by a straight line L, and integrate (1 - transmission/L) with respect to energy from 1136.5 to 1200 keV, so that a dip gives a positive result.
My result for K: 4.0 keV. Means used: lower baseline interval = 1.76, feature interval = 1.63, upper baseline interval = 1.72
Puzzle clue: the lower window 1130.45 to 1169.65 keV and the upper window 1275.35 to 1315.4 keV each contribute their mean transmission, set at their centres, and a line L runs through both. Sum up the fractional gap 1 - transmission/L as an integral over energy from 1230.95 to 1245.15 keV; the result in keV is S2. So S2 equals -2.8 keV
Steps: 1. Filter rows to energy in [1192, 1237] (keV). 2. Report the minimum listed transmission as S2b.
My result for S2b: 1.693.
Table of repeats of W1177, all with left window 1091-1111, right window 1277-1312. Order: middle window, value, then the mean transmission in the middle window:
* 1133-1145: 0.33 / 1.62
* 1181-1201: -1.31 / 1.69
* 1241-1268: -0.79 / 1.54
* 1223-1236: -3.81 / 1.98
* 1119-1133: -0.28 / 1.72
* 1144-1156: 0.52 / 1.58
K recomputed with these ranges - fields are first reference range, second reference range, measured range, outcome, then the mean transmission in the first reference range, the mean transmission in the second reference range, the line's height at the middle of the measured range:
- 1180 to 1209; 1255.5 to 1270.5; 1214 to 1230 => -2.4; 1.7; 1.53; 1.63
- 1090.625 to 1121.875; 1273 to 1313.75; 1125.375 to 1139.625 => 0.4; 1.75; 1.44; 1.71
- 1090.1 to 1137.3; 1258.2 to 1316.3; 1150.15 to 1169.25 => 0.6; 1.73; 1.45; 1.66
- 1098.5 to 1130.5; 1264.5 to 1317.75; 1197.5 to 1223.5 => -2.8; 1.76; 1.44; 1.59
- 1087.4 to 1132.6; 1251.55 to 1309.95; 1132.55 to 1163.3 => 1.4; 1.74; 1.48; 1.69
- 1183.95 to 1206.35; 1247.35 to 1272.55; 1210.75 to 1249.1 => -4.9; 1.71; 1.52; 1.61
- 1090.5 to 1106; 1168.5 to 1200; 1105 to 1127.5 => -1.4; 1.7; 1.65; 1.69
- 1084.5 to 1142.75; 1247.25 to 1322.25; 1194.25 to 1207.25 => -1.2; 1.72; 1.45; 1.58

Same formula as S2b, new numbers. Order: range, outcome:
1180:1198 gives 1.509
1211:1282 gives 1.42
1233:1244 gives 1.708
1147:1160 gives 1.528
